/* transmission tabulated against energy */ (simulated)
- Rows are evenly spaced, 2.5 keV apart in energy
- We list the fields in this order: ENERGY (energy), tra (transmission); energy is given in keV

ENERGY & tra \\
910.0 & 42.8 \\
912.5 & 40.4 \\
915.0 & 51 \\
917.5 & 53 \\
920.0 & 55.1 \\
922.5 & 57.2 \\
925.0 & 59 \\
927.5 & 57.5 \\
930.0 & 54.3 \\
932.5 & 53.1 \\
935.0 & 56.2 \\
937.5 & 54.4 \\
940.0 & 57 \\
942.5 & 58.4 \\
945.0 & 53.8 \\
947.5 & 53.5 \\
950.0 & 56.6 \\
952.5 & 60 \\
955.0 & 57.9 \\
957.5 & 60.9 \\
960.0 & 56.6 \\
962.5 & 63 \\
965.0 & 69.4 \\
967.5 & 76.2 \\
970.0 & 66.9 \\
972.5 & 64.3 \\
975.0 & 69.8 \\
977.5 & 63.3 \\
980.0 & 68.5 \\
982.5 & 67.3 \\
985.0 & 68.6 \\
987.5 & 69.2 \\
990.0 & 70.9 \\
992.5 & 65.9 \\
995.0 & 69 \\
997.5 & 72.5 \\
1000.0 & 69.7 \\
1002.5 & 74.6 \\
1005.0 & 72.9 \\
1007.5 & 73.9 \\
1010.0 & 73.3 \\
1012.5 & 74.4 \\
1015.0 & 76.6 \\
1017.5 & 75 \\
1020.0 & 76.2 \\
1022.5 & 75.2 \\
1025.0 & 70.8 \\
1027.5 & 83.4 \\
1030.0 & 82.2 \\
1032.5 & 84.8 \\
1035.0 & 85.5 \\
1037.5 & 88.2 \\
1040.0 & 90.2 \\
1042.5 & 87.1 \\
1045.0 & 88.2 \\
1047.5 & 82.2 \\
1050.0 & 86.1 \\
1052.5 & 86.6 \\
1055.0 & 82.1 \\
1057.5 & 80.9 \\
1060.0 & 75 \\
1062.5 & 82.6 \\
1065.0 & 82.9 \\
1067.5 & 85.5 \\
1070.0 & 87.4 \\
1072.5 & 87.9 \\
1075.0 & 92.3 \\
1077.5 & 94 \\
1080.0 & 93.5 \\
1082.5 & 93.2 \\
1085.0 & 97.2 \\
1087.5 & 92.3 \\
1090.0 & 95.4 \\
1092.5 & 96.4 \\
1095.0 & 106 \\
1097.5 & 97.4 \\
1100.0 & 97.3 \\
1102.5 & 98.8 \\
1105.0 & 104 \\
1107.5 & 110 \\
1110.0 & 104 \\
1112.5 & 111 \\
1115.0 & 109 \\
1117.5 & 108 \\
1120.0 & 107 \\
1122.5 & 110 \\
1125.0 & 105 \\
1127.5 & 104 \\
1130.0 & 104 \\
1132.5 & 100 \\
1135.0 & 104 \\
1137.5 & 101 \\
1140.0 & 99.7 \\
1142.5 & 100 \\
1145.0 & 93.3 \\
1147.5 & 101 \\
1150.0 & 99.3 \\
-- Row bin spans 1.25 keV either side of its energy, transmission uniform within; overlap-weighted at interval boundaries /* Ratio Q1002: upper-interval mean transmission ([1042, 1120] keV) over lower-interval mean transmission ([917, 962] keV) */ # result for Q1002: 1.66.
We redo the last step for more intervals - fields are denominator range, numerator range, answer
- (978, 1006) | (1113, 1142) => 1.50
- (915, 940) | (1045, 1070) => 1.50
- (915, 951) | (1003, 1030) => 1.36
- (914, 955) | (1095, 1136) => 1.88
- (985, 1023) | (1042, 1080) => 1.18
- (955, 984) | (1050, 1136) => 1.47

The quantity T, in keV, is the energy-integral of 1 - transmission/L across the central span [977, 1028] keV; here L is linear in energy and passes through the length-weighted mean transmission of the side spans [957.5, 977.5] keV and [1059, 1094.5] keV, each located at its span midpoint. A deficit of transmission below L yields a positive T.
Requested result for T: 1.3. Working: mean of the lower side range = 66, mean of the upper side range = 90.1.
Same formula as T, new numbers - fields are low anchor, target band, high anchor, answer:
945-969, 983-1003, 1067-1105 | 0.23 keV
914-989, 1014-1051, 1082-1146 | -0.41 keV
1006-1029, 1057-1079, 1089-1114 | 1.43 keV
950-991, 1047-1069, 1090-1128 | 1.76 keV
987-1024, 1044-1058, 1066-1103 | 0.09 keV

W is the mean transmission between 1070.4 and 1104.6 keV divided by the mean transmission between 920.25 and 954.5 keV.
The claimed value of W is 1.7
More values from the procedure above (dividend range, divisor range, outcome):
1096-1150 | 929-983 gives 1.69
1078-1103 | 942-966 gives 1.64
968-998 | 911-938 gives 1.27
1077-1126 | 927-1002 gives 1.61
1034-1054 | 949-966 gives 1.43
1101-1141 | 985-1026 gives 1.45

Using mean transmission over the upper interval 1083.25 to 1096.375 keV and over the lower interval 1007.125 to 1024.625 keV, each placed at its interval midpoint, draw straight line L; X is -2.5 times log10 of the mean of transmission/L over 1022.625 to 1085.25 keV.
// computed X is 0.01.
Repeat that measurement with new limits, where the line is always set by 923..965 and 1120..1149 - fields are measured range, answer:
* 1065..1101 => -0.04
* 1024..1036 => -0.05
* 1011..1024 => -0.01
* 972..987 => -0.02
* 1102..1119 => -0.11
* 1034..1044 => -0.10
